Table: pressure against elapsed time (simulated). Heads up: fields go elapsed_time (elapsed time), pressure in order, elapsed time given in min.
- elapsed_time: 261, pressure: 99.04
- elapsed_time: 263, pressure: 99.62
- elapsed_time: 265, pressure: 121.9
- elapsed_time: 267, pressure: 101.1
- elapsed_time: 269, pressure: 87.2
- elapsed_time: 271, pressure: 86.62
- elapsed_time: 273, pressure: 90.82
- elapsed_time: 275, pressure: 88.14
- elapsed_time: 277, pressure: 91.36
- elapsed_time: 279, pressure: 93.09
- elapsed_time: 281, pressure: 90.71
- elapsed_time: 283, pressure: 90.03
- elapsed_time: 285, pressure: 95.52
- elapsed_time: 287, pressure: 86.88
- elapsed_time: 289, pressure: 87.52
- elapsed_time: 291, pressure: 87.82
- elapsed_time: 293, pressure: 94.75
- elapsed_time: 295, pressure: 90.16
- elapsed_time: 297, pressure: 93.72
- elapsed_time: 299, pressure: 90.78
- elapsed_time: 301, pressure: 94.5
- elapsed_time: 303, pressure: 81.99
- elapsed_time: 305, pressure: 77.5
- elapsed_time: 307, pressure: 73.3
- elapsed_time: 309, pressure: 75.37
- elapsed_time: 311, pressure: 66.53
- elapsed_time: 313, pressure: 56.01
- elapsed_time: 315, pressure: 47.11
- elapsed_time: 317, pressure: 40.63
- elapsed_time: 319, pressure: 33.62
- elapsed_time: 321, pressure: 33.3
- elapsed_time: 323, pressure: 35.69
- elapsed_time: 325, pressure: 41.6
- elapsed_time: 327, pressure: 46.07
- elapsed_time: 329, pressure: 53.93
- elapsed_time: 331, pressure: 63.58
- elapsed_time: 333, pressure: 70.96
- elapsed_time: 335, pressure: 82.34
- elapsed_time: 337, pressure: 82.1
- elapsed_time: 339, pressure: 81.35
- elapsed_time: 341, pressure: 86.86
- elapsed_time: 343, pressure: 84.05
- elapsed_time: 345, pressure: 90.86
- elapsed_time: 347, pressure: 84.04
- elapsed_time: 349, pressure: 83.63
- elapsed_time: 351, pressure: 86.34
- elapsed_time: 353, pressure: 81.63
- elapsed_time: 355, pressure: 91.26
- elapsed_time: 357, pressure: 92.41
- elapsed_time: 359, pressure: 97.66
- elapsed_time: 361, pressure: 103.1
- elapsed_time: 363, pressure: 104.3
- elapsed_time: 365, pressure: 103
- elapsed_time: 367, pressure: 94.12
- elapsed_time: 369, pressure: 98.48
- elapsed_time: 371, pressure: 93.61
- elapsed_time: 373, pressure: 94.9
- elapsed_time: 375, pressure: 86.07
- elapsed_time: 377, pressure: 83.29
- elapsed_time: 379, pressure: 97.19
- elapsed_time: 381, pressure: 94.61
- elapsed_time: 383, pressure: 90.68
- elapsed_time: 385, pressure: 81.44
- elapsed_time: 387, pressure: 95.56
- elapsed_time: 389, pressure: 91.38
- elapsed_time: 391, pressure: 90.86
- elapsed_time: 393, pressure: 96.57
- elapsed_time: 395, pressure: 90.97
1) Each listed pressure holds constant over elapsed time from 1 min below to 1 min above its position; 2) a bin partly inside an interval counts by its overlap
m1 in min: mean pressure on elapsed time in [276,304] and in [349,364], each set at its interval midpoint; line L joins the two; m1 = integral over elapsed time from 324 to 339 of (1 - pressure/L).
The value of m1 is 4.6 min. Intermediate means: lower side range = 90.6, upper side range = 93.1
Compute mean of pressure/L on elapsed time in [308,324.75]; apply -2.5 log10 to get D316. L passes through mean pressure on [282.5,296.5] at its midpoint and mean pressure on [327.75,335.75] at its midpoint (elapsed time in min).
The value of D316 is 0.493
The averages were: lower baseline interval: 90.5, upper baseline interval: 66.6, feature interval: 48.2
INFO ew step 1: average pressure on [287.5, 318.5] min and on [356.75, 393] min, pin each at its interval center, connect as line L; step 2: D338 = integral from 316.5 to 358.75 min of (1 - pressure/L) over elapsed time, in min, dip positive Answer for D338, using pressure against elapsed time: 7.9 min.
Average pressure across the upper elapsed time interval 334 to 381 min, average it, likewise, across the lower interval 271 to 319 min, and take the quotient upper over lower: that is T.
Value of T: 1.1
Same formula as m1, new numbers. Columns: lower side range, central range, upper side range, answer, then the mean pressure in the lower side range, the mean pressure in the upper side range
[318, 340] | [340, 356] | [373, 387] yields -3.98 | 56.8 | 89.8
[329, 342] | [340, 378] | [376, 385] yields -3.69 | 76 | 90.3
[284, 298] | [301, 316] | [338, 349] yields 3.22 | 90.9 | 85.3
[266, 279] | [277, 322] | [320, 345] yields 1.88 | 91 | 64.6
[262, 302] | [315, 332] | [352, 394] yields 9.02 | 93.1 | 93.4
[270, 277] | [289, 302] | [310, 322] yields -4.89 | 88.9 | 46.2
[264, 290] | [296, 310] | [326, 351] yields 0.36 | 93.1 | 76.2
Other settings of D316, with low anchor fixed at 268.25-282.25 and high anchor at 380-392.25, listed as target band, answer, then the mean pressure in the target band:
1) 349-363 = -0.021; 92.3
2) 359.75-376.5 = -0.071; 96.8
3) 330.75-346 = 0.118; 81.1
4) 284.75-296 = -0.002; 90.1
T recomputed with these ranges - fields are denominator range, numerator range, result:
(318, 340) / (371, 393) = 1.60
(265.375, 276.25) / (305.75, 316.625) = 0.68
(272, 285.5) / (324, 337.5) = 0.68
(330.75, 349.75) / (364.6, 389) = 1.13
